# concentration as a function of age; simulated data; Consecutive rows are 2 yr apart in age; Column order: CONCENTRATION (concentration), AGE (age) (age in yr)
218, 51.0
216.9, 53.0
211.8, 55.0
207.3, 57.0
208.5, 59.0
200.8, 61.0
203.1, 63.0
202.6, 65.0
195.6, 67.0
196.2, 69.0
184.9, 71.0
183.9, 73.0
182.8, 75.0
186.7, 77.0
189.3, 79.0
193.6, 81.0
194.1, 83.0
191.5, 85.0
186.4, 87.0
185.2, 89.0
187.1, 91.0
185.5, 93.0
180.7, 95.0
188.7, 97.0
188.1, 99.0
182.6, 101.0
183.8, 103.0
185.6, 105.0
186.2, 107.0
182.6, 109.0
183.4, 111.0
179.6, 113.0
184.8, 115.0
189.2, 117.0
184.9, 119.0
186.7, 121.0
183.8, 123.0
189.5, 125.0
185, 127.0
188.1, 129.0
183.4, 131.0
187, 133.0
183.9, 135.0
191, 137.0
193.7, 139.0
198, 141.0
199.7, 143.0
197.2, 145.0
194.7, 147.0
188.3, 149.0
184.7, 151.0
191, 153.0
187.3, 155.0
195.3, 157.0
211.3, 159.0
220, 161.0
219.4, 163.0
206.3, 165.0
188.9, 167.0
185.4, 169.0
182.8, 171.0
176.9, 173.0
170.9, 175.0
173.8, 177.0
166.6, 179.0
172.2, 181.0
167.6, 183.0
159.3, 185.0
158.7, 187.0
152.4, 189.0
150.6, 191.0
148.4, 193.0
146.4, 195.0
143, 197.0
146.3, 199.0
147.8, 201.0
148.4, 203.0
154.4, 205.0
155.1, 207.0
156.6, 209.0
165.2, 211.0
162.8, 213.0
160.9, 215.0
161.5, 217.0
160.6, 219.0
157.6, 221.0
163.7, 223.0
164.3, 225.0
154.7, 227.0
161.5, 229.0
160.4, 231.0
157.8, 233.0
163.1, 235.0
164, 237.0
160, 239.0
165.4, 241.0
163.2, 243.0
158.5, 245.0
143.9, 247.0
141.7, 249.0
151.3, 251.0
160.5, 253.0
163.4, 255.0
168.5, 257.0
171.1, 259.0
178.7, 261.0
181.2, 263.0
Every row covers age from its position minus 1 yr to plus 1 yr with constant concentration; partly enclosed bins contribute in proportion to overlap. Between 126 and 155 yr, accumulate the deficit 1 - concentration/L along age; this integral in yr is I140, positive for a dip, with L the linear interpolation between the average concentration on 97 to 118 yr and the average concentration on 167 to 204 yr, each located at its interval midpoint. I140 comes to -2.54 yr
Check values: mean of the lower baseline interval 185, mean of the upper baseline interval 162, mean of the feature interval 190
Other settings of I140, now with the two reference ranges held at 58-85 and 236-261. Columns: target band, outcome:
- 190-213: 2.4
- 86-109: 0.4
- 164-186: -0.4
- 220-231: 0.3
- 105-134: -0.1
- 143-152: -0.6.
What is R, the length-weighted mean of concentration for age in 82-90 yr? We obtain 189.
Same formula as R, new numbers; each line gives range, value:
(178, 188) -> 165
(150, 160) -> 194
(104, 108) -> 186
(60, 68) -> 201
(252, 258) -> 164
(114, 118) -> 187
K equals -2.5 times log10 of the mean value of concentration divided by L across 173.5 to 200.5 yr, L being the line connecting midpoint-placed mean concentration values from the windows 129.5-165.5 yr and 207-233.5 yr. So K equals 0.12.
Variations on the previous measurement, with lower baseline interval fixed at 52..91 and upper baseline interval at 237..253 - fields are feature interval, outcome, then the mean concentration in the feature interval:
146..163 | -0.12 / 198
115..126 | -0.01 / 187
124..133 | -0.02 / 187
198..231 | 0.03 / 158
